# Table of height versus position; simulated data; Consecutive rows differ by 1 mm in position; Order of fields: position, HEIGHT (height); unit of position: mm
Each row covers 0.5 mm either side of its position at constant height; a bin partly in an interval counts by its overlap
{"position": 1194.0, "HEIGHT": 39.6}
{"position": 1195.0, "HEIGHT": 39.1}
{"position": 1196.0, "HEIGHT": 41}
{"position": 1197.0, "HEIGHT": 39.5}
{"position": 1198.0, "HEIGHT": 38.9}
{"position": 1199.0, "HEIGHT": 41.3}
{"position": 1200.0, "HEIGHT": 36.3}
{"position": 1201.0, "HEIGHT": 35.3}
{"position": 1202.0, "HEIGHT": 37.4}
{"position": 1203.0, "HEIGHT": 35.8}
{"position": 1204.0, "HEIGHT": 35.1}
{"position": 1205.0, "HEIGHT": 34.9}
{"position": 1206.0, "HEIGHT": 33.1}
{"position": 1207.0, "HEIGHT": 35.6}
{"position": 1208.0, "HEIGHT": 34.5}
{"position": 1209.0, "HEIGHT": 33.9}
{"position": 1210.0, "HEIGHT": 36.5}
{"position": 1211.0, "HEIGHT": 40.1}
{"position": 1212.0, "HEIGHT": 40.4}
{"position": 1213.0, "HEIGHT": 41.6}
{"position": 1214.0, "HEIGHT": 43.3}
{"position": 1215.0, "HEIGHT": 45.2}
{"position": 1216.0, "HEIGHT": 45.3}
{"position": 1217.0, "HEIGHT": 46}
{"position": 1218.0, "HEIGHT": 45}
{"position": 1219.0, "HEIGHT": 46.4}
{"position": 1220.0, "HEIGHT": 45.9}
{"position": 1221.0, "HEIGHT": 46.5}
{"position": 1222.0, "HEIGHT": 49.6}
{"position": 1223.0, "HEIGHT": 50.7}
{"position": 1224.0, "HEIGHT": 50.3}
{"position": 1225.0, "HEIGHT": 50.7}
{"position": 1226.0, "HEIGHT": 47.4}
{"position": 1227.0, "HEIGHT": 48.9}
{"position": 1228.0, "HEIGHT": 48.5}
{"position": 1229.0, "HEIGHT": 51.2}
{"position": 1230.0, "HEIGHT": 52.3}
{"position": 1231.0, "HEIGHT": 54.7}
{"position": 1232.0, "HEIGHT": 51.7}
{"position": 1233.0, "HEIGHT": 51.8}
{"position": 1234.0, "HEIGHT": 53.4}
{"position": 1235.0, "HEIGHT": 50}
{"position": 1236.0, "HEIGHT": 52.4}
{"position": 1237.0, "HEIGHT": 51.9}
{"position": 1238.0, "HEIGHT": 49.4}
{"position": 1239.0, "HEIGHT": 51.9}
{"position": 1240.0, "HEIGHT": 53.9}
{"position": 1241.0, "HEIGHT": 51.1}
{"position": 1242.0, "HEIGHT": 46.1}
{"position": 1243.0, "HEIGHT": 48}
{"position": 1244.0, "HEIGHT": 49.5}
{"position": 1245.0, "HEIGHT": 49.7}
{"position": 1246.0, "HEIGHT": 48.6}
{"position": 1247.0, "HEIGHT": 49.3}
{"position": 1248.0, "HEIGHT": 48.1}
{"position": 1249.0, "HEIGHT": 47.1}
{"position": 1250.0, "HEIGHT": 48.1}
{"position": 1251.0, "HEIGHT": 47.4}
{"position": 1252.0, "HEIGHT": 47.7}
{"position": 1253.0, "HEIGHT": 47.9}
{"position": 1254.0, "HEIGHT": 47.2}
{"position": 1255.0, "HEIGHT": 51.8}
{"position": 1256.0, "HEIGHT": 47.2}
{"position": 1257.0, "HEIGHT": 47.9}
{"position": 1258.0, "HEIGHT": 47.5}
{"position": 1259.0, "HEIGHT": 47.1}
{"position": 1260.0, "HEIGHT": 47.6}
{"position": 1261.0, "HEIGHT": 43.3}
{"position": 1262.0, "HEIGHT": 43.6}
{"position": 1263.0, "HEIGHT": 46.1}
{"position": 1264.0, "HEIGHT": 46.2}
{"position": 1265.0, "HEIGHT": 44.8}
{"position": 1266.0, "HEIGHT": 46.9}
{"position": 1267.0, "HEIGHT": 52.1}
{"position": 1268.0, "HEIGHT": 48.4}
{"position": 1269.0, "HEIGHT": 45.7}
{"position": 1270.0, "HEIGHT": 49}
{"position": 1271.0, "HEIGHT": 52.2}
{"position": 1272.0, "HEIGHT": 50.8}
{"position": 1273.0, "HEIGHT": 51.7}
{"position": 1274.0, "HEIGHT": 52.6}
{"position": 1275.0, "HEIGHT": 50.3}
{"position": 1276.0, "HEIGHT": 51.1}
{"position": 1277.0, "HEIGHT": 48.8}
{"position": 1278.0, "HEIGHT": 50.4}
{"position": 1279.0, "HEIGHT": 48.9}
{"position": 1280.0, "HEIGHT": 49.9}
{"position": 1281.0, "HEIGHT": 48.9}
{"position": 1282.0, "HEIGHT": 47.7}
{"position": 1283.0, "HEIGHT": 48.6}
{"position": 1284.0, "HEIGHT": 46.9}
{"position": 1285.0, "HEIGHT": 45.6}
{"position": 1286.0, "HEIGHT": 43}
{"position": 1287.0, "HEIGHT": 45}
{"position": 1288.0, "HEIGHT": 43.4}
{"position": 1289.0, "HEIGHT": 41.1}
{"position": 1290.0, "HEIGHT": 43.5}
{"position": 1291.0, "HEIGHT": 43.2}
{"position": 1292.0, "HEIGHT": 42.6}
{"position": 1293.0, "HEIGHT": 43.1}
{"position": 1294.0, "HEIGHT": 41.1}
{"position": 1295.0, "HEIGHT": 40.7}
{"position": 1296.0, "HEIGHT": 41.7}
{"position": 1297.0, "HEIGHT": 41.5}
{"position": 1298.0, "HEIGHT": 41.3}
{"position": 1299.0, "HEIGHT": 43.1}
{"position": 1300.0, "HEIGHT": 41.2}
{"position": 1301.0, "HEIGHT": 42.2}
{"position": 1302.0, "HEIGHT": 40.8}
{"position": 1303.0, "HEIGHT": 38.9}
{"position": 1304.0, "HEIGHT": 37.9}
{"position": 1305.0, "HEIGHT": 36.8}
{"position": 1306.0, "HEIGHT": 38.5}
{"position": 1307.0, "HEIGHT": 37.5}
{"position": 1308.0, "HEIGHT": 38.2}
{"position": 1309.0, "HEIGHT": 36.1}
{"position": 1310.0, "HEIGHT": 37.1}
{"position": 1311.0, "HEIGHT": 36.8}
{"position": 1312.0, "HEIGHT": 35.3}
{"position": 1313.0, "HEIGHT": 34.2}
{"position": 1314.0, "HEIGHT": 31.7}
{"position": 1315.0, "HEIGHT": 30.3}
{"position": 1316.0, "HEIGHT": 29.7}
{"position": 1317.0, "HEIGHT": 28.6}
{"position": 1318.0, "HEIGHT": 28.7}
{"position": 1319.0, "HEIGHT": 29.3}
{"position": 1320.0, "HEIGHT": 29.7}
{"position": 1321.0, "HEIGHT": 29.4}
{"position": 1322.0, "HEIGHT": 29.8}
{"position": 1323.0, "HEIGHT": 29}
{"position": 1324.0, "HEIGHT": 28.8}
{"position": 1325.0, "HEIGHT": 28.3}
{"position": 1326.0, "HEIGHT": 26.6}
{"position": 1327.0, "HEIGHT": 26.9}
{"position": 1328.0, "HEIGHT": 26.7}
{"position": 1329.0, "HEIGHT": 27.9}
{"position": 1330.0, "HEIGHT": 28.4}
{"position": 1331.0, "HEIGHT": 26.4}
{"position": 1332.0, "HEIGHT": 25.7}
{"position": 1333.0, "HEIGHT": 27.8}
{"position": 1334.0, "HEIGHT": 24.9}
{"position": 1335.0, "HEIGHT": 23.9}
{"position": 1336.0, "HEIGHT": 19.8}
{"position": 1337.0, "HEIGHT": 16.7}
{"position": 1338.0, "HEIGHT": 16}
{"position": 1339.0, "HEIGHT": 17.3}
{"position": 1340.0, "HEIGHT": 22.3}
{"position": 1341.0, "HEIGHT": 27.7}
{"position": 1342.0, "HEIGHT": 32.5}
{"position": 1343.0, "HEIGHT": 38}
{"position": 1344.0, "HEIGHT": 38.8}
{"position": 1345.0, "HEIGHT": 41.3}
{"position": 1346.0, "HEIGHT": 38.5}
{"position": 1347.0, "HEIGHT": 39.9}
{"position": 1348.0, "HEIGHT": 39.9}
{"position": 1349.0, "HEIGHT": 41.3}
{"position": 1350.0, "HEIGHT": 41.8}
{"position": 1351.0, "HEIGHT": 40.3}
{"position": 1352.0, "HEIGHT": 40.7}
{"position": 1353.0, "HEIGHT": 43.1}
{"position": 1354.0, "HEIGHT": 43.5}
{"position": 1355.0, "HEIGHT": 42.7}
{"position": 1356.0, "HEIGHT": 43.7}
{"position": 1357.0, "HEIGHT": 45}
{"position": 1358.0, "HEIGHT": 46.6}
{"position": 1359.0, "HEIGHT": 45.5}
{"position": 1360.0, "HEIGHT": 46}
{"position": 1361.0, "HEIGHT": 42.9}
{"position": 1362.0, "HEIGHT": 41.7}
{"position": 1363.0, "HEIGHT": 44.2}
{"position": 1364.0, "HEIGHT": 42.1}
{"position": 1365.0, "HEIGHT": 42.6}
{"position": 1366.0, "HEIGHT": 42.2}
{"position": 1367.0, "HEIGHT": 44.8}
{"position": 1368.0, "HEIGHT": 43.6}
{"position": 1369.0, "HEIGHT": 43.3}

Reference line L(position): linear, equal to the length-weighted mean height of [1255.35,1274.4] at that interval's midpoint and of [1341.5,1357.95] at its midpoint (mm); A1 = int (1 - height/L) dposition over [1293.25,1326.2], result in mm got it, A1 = 6.7 mm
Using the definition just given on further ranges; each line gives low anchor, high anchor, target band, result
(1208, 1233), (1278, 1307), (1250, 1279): -2.6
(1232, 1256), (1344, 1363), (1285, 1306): 2.1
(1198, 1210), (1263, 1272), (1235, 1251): -2.3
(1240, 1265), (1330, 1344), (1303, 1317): -1.2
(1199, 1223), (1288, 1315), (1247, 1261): -2.8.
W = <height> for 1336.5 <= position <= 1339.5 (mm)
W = 16.7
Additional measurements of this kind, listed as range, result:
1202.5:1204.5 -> 35.5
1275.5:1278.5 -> 50.1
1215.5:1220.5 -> 45.7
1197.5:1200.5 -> 38.8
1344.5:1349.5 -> 40.2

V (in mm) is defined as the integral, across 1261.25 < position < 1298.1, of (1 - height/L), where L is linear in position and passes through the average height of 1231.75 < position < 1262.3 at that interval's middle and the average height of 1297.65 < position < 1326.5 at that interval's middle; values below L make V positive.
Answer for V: -4.32 mm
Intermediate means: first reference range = 49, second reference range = 34.3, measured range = 46.5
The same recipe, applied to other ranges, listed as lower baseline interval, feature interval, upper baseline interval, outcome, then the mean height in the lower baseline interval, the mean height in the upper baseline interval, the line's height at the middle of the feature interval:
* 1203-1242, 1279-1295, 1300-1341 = -4.20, 45.9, 30.1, 35.5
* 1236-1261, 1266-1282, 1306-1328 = -2.84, 48.8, 31.6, 42.4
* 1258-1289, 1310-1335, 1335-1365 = 7.16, 47.8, 37.1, 40.9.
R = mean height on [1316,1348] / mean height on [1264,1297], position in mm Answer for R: 0.61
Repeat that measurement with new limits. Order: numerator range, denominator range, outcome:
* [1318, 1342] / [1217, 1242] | 0.52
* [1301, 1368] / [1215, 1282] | 0.71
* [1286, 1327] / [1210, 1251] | 0.75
